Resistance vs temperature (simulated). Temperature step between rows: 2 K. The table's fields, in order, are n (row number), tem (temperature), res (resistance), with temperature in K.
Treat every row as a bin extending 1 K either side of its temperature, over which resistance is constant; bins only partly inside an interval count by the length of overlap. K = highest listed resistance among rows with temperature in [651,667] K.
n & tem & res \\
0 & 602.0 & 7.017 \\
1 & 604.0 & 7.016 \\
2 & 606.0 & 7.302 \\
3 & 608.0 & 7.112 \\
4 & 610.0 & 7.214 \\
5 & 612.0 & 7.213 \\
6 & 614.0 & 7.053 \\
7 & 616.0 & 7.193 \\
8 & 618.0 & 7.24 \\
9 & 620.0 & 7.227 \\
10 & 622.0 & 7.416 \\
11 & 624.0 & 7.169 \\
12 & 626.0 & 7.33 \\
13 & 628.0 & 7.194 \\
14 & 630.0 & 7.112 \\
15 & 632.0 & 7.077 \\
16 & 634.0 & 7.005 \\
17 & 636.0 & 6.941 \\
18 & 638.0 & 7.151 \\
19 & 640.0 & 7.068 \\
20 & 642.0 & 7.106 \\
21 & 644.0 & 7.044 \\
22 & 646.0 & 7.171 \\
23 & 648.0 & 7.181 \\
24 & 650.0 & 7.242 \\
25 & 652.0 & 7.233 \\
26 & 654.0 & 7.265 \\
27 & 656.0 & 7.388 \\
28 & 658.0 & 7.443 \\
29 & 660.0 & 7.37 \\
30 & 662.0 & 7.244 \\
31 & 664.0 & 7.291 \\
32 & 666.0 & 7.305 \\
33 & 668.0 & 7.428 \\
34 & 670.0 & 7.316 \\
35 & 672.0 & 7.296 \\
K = 7.443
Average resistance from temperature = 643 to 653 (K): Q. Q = 7.17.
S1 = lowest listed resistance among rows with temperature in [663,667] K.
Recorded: 7.291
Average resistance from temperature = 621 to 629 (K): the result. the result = 7.28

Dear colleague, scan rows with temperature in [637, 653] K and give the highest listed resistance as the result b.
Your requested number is 7.242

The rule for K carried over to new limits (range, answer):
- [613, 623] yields 7.416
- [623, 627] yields 7.33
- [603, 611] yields 7.302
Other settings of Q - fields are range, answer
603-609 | 7.14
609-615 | 7.16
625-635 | 7.14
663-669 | 7.34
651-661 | 7.34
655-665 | 7.35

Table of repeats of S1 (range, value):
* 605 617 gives 7.053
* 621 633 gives 7.077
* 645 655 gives 7.171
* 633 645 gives 6.941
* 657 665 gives 7.244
